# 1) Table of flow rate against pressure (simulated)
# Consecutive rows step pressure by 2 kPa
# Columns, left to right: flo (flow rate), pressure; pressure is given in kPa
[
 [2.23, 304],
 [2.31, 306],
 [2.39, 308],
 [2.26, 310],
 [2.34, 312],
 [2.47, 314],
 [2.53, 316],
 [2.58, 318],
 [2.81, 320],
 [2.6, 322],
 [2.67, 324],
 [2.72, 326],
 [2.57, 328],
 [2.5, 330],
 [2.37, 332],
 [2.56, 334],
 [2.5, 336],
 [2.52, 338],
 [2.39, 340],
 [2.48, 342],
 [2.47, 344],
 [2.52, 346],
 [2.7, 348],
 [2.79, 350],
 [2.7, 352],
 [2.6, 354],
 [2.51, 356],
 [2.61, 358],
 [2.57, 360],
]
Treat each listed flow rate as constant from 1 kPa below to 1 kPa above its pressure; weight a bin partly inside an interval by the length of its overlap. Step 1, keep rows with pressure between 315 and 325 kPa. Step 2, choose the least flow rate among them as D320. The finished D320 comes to 2.53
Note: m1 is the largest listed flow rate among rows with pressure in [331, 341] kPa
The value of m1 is 2.56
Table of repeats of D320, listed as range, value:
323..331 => 2.5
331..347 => 2.37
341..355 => 2.47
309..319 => 2.26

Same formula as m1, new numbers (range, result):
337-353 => 2.79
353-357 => 2.6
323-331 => 2.72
